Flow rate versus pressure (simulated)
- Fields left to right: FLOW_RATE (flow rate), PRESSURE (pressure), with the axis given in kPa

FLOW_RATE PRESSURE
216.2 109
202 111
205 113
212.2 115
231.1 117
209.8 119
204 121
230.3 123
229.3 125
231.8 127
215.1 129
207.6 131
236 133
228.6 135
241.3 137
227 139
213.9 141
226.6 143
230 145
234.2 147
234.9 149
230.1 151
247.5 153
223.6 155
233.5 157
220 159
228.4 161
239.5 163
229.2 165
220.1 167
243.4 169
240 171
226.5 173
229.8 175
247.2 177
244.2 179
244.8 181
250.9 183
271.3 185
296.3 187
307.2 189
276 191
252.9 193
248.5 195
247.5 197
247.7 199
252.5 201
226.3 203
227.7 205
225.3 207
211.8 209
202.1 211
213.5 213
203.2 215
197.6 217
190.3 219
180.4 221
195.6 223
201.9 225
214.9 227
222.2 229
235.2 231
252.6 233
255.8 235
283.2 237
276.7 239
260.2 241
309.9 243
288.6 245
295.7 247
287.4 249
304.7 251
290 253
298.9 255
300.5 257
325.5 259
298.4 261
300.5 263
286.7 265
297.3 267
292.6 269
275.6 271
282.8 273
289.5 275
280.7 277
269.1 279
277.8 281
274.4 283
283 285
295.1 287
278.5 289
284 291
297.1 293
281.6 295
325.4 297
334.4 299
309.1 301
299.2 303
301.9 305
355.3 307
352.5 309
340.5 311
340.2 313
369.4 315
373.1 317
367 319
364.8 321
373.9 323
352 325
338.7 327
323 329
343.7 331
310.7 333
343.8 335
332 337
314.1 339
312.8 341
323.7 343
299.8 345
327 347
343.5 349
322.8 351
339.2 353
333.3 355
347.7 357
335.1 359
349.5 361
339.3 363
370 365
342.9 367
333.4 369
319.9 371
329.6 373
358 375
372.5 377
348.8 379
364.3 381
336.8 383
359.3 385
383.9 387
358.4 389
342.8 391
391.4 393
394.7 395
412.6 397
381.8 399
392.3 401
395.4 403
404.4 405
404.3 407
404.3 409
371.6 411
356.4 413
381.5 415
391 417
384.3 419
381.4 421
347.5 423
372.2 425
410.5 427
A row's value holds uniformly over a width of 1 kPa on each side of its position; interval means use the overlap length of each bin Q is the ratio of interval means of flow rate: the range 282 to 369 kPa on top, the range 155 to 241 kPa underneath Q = 1.4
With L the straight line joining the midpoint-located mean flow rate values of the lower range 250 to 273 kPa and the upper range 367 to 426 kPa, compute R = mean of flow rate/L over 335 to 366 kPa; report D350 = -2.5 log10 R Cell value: 0.04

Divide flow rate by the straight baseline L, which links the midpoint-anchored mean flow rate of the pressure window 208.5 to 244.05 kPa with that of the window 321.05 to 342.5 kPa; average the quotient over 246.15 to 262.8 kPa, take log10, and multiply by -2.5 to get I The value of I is -0.17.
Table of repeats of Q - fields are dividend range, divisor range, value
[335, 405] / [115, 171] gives 1.54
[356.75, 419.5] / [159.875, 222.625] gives 1.56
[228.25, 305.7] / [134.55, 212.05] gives 1.20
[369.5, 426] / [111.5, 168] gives 1.65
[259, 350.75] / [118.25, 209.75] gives 1.33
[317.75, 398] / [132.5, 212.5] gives 1.45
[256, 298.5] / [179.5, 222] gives 1.23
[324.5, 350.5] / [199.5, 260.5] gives 1.32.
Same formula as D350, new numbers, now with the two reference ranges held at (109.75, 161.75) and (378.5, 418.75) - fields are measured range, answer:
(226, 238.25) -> 0.15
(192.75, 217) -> 0.16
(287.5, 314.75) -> 0.02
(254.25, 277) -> 0.02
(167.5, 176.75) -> 0.05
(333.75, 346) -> 0.08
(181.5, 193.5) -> -0.08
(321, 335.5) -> -0.02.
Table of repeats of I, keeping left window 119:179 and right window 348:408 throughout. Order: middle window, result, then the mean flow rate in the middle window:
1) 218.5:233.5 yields 0.28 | 211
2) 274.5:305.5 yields 0.06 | 292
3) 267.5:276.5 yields 0.05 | 286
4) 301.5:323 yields -0.08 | 347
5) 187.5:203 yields -0.02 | 261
